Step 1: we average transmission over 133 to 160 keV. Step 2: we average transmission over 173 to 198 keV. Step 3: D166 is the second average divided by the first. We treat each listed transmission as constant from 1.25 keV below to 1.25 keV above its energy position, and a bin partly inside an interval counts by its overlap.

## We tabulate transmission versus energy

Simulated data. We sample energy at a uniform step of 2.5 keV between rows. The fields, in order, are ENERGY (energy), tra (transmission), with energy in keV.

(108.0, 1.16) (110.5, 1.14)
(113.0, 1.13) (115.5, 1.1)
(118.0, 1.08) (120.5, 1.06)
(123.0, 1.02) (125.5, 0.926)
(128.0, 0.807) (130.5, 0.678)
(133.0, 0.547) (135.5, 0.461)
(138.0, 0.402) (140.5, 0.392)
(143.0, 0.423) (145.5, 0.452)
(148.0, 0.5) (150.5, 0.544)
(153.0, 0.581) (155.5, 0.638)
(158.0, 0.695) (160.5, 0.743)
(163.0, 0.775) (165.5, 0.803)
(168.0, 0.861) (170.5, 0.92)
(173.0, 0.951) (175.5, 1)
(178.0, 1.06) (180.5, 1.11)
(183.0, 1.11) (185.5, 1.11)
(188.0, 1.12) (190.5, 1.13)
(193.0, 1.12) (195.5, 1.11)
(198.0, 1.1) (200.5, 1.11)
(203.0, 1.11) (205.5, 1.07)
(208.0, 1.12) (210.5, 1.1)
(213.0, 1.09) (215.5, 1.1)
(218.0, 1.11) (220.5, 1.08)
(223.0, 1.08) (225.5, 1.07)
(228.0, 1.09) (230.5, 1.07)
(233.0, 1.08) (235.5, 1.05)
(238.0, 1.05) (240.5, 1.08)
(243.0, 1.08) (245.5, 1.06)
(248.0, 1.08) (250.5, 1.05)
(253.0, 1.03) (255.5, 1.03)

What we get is 2.1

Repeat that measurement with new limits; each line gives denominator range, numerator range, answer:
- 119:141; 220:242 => 1.50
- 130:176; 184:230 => 1.71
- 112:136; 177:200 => 1.24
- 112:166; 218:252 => 1.50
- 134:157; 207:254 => 2.19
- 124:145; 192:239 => 1.88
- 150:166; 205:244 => 1.58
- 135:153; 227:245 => 2.32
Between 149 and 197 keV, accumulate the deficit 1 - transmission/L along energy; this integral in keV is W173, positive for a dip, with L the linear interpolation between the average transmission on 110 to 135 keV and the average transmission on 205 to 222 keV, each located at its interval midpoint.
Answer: 5.3 keV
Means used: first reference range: 0.928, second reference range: 1.1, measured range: 0.914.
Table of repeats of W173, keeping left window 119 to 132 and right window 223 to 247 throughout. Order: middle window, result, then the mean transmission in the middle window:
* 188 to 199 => -1.2 keV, 1.12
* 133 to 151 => 9.1 keV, 0.456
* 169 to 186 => -0.9 keV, 1.03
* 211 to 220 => -0.5 keV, 1.1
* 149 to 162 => 4.2 keV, 0.64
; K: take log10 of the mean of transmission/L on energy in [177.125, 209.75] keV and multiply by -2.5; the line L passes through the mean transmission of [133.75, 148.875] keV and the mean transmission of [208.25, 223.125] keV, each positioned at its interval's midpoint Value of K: -0.234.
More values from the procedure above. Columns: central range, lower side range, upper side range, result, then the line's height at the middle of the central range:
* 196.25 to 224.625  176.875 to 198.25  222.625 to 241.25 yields -0.008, 1.09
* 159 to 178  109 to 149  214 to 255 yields 0.005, 0.878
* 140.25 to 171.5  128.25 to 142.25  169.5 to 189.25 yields 0.200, 0.765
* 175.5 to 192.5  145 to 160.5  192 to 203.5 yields -0.161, 0.95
